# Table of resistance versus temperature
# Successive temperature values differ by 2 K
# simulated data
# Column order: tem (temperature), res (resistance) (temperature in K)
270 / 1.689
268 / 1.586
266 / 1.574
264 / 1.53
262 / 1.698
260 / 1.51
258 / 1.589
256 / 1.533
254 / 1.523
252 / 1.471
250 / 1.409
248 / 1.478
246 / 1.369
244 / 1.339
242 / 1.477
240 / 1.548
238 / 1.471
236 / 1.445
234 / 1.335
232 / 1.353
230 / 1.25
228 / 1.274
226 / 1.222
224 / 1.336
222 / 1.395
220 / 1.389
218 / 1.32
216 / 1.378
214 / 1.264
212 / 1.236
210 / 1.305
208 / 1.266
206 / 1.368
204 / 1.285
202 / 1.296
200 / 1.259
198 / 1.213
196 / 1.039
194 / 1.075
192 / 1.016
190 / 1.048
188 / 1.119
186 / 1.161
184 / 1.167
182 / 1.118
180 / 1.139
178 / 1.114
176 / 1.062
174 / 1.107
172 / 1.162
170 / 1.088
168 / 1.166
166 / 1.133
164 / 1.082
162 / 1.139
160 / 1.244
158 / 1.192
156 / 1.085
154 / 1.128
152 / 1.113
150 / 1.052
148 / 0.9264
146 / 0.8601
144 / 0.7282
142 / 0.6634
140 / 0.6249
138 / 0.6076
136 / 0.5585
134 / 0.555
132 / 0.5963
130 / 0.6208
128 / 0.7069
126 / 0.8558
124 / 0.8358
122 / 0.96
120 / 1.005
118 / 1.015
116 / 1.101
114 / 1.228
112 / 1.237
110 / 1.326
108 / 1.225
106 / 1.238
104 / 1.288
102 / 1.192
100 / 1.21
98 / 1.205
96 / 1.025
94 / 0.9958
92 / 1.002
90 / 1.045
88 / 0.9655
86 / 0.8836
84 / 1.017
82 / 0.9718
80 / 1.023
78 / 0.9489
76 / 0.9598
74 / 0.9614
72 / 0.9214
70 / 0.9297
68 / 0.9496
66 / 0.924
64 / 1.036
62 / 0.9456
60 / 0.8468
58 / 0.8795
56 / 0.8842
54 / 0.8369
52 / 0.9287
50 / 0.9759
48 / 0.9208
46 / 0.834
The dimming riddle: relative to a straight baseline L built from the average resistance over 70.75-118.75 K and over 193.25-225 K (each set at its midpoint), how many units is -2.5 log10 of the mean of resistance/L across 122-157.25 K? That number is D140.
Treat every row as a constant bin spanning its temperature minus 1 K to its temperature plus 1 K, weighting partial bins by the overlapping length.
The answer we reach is 0.40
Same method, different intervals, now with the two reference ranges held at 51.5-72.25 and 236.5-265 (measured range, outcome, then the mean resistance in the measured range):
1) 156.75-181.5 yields 0.10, 1.13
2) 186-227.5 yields 0.10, 1.24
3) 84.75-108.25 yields -0.08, 1.1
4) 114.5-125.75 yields 0.11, 0.986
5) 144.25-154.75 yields 0.19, 0.993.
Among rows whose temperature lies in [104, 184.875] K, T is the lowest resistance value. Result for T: 0.555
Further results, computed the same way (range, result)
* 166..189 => 1.062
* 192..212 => 1.016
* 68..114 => 0.8836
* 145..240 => 0.8601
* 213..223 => 1.264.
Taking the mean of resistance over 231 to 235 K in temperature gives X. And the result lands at 1.34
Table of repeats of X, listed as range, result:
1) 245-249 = 1.42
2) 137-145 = 0.656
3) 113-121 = 1.09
